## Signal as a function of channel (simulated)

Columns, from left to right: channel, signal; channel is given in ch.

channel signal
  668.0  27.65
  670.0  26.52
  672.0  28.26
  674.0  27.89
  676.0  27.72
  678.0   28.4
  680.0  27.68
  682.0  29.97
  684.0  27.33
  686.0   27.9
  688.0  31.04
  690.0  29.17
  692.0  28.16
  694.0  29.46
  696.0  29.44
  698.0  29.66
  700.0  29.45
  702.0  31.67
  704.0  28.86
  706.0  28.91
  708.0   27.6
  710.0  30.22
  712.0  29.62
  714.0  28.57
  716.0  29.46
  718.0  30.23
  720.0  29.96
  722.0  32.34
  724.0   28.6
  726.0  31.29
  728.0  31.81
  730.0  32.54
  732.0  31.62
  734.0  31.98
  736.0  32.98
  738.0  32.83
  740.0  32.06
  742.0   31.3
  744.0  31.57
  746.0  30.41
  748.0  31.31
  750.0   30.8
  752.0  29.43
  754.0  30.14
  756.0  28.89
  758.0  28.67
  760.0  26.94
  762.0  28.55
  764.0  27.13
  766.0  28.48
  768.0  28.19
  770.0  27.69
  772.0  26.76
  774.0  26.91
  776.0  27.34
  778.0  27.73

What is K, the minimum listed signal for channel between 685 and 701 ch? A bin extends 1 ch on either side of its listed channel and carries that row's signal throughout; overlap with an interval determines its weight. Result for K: 27.9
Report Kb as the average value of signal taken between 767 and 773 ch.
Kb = 27.5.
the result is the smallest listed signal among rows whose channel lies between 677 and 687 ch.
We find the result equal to 27.33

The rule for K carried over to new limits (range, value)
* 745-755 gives 29.43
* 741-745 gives 31.3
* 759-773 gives 26.76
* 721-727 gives 28.6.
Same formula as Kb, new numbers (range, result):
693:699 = 29.5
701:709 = 29.3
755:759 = 28.8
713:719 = 29.4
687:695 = 29.5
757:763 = 28.1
